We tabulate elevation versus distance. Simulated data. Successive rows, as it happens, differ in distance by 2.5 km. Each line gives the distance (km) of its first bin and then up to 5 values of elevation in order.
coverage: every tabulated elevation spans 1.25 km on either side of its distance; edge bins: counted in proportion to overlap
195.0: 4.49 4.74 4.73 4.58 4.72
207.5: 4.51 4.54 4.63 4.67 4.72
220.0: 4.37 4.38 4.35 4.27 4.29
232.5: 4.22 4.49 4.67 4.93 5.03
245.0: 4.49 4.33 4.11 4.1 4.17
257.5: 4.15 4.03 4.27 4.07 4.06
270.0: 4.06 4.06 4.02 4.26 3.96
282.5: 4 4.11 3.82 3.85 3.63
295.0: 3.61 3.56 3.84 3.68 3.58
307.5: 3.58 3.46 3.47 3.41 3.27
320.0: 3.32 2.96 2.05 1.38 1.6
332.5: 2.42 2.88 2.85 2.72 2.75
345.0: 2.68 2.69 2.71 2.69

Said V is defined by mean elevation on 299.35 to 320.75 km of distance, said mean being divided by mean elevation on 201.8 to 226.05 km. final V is 0.8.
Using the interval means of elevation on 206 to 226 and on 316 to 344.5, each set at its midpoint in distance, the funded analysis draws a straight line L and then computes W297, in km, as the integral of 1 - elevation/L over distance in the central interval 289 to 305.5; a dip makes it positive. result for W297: -2.9 km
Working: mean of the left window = 4.53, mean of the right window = 2.57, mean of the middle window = 3.68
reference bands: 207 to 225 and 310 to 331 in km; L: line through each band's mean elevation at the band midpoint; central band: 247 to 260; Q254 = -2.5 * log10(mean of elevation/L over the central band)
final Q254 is -0.07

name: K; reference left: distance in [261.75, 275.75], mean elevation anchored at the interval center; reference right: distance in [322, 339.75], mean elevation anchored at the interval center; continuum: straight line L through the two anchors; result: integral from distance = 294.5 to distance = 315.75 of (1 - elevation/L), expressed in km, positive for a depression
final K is -3.81 km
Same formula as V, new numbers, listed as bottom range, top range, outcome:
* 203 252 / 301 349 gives 0.64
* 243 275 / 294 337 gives 0.73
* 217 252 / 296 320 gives 0.79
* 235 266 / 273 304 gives 0.88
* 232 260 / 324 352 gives 0.55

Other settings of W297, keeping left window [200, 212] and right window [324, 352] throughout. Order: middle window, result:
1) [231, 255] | -2.82 km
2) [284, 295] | -1.98 km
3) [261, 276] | -2.14 km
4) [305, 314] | -1.87 km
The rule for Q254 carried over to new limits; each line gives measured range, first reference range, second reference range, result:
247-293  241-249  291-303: 0.02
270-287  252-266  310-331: -0.10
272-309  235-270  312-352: -0.08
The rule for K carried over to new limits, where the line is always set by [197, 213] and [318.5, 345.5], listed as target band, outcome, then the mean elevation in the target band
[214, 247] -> -2.6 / 4.52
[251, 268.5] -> -1.9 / 4.12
